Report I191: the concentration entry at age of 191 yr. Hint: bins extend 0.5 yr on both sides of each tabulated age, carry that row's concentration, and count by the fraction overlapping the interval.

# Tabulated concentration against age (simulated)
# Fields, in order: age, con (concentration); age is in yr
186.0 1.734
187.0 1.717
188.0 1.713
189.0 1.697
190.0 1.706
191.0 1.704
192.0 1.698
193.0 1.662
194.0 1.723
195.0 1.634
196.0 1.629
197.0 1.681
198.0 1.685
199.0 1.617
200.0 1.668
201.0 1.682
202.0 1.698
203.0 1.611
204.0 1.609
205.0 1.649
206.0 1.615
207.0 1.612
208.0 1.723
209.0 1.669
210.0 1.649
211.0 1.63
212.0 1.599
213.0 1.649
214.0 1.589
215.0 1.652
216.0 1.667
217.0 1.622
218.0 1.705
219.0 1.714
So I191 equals 1.704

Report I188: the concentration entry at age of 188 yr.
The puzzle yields 1.713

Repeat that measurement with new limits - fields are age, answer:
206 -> 1.615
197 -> 1.681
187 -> 1.717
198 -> 1.685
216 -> 1.667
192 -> 1.698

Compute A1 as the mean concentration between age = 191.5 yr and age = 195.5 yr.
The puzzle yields 1.68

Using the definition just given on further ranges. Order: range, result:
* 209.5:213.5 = 1.63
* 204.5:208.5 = 1.65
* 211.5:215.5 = 1.62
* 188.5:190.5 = 1.7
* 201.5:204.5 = 1.64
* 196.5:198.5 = 1.68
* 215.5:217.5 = 1.64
